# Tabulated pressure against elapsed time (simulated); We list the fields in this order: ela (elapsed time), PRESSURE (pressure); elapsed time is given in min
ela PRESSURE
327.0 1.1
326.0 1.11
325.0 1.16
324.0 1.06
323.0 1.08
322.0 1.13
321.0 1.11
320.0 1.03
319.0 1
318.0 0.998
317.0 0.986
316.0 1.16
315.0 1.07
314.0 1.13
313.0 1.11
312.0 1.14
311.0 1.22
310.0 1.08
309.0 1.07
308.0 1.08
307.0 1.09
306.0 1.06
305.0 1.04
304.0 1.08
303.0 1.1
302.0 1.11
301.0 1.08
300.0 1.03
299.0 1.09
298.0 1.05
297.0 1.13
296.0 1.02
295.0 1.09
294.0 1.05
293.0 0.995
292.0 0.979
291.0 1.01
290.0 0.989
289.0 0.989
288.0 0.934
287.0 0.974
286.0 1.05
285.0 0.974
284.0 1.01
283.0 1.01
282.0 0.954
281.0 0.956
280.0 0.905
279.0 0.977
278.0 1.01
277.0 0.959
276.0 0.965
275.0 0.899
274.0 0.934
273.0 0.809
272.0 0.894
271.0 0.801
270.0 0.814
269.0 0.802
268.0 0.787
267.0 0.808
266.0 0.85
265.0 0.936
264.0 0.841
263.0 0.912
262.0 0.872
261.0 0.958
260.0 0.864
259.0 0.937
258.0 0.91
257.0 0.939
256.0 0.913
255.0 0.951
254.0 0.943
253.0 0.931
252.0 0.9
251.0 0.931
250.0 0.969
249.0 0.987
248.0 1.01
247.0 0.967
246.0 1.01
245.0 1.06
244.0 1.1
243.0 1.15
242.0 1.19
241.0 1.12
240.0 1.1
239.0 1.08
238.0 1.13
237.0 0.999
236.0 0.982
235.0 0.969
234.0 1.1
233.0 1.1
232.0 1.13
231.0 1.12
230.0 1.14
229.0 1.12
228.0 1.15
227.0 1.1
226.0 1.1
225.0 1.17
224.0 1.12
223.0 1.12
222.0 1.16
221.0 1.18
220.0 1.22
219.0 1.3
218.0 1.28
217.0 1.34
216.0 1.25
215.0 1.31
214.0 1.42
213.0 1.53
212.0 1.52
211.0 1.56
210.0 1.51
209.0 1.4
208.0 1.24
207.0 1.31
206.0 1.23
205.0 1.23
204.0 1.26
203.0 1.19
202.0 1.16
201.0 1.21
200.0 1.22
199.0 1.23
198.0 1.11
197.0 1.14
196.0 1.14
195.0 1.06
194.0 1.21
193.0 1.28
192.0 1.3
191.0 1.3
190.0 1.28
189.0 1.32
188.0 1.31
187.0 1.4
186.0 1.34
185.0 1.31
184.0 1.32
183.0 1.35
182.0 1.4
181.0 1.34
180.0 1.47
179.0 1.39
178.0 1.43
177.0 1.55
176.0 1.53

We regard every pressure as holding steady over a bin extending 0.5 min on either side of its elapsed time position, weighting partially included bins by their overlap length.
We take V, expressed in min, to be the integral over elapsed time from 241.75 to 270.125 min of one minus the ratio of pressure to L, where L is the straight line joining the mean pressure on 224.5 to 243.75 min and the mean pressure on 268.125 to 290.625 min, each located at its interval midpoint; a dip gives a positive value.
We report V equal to 2.35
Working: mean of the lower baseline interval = 1.1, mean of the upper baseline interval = 0.935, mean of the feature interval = 0.939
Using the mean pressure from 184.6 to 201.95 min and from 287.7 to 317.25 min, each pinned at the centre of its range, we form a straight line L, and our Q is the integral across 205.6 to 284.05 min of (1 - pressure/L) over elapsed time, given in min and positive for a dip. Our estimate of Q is 6.8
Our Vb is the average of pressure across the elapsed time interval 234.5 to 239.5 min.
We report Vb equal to 1.03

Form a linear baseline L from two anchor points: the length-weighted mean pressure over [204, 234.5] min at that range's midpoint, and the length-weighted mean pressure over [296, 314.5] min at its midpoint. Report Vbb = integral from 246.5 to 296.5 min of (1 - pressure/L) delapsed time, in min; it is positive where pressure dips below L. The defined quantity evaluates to 9.3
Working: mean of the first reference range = 1.25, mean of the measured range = 0.937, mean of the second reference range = 1.09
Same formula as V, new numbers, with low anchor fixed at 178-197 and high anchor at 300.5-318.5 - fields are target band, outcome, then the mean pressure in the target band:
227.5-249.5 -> 2.49 min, 1.08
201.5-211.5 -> -0.30 min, 1.31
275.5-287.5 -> 1.69 min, 0.979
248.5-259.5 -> 2.32 min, 0.937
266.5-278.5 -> 2.92 min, 0.873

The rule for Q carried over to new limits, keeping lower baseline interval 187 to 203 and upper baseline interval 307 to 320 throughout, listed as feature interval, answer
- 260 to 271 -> 2.8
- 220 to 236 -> 0.9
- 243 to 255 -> 1.8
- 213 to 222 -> -0.7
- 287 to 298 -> 0.9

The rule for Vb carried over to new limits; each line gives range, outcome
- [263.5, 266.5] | 0.876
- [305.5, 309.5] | 1.08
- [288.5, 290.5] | 0.989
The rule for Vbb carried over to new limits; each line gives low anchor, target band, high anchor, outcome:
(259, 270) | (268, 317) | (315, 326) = -2.09 min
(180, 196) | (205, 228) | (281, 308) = -1.02 min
